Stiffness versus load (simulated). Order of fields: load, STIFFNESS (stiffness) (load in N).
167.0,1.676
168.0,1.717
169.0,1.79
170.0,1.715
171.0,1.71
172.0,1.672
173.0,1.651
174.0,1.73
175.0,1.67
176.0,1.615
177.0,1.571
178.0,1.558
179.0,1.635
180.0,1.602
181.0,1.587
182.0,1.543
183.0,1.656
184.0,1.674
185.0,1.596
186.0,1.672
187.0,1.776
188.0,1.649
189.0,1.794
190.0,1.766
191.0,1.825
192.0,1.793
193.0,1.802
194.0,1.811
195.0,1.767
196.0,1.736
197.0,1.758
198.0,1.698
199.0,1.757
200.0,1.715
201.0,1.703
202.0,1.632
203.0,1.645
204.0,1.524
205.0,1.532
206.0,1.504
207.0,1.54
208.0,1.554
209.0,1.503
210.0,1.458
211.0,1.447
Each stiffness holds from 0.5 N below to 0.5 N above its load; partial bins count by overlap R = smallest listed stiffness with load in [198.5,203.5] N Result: 1.632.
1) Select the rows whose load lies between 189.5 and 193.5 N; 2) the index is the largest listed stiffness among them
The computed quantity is 1.825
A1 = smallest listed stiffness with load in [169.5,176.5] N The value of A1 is 1.615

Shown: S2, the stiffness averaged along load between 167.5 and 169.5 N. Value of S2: 1.75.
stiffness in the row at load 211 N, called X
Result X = 1.447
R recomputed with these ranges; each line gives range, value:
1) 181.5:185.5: 1.543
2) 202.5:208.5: 1.504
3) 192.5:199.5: 1.698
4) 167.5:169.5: 1.717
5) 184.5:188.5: 1.596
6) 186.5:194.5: 1.649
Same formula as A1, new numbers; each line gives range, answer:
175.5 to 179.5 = 1.558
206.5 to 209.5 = 1.503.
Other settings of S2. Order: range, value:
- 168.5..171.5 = 1.74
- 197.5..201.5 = 1.72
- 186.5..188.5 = 1.71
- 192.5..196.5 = 1.78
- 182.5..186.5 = 1.65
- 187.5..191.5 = 1.76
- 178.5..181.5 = 1.61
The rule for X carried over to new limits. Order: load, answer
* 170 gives 1.715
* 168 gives 1.717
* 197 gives 1.758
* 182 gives 1.543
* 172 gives 1.672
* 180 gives 1.602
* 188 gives 1.649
